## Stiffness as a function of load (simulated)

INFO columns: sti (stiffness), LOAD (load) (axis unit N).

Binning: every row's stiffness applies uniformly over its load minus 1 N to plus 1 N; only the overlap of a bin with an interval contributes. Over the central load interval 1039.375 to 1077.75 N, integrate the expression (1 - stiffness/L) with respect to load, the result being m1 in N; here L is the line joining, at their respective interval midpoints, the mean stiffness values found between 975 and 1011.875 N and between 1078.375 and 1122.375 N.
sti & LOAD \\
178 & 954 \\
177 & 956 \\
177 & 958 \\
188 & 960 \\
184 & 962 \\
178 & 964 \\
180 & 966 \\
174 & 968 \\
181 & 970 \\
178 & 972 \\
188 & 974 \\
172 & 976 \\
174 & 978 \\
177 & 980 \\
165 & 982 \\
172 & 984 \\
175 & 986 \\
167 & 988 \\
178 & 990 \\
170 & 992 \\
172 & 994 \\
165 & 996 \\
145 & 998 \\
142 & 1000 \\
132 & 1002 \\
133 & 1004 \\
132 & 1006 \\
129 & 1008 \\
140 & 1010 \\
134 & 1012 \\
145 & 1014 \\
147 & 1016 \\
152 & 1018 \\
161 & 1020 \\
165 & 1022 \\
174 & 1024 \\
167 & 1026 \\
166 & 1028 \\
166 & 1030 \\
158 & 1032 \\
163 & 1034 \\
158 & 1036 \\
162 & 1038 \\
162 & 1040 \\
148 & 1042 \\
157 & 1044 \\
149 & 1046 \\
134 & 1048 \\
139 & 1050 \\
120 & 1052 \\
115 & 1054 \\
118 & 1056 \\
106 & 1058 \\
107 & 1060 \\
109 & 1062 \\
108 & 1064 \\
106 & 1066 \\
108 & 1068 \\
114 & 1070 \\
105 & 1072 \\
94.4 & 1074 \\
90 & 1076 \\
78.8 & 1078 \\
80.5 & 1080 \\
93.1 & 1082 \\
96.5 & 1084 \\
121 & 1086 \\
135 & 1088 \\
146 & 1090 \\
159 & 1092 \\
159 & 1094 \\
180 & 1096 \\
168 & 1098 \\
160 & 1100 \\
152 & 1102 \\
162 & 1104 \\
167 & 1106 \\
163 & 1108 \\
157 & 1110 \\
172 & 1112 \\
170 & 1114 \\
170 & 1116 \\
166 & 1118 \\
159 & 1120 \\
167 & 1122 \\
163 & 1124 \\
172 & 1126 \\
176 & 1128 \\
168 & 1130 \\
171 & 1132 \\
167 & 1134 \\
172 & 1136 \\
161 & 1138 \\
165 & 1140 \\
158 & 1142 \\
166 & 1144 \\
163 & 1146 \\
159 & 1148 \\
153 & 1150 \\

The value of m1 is 8.32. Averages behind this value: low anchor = 157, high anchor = 149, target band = 119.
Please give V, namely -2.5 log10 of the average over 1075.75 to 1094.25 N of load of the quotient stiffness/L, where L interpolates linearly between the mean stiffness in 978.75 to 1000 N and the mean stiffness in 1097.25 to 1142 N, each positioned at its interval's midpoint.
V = 0.40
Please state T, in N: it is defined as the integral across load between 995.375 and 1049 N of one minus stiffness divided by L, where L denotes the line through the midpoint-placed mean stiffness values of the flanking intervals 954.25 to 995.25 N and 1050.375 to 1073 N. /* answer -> -4.5 N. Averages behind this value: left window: 176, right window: 111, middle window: 151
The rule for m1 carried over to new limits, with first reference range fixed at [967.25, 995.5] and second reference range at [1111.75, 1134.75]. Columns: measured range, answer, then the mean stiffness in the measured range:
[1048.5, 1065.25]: 5.4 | 116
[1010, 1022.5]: 1.7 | 149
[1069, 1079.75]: 4.7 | 95.3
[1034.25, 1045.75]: 1.0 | 157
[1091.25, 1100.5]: 0.2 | 166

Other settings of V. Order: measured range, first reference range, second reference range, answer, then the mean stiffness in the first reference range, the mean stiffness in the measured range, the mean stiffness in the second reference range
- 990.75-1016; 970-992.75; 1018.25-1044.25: 0.16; 175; 145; 162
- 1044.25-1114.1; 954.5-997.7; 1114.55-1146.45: 0.29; 175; 130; 167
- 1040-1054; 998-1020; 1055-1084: -0.21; 140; 141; 101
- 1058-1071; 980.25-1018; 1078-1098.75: 0.25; 153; 108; 131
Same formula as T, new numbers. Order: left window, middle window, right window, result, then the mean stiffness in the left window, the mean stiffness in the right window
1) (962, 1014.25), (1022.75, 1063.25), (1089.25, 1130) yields 4.8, 162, 165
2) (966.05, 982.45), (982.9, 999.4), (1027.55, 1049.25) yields 0.4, 177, 156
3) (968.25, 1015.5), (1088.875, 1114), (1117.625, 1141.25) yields 0.5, 159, 167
